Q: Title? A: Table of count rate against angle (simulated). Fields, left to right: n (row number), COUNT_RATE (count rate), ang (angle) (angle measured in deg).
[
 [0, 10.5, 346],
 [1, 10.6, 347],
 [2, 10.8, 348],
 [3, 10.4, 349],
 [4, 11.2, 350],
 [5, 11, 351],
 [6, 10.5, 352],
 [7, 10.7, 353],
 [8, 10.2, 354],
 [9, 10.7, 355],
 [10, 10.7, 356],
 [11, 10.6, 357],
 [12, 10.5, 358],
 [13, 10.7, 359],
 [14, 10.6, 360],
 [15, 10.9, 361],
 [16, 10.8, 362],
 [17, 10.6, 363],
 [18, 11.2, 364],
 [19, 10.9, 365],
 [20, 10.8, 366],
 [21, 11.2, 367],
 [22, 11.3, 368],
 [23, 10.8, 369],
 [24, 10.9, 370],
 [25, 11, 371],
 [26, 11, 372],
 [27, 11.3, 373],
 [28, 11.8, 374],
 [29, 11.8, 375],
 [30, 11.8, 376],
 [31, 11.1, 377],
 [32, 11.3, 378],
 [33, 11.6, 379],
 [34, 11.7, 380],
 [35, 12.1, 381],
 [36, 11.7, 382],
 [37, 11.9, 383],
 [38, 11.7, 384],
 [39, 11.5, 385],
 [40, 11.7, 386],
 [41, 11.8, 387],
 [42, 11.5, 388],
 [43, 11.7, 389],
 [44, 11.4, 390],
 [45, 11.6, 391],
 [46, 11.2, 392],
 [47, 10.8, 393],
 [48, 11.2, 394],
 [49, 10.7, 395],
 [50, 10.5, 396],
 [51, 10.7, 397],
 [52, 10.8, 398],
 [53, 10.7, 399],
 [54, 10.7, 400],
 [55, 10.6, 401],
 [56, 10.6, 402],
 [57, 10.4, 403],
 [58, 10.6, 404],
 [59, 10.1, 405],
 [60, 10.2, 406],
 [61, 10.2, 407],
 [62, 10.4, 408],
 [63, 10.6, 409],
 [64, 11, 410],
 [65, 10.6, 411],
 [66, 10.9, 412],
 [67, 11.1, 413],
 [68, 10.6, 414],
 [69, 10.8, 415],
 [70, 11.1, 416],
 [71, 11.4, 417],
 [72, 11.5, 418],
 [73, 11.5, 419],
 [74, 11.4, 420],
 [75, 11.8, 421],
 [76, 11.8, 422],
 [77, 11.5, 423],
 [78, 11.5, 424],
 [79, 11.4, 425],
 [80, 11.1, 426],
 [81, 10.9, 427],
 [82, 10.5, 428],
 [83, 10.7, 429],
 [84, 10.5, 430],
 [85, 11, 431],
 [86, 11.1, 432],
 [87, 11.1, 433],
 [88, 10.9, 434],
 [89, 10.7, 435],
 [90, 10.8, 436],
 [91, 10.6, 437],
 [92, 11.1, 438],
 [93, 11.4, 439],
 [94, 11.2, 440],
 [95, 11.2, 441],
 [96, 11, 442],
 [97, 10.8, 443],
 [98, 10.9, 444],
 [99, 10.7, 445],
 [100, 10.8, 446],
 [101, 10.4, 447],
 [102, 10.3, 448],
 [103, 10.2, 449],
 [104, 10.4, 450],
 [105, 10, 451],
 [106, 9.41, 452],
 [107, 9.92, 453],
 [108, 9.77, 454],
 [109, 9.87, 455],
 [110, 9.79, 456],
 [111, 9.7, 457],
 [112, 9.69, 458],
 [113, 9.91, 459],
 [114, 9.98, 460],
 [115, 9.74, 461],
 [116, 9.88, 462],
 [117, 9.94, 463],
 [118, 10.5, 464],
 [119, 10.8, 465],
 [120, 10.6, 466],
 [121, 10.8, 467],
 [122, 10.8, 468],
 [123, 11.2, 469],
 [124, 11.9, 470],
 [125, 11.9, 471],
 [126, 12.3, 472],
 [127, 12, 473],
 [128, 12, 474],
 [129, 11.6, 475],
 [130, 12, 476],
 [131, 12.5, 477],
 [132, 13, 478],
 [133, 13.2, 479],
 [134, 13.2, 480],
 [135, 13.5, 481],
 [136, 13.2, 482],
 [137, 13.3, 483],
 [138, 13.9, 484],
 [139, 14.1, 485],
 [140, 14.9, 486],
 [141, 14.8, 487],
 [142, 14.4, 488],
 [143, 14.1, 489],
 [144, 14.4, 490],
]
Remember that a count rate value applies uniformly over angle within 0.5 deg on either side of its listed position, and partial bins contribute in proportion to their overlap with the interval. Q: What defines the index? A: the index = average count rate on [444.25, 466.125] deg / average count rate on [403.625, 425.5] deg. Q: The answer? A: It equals 0.9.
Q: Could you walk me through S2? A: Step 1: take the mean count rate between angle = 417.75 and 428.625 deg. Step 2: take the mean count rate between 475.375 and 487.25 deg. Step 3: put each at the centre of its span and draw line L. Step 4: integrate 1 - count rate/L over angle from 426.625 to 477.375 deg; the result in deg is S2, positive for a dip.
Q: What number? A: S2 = 6.7 deg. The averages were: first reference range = 11.3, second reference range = 13.4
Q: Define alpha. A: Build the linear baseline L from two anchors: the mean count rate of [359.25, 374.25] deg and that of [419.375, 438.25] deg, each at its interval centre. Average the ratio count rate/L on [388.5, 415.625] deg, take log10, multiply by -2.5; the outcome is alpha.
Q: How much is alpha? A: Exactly 0.03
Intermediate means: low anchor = 11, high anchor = 11.1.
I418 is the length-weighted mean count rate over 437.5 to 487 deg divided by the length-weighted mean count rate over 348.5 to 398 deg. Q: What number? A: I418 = 1.01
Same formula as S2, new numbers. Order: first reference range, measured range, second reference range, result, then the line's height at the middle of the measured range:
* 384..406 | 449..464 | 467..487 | 2.9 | 12.2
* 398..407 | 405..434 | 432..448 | -0.9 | 10.7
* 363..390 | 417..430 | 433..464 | -0.6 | 10.7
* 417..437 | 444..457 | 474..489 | 2.1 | 12.1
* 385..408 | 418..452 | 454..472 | -0.9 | 10.6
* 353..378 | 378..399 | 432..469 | -1.1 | 10.8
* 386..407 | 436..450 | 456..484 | 0.6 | 11.3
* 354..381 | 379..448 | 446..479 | -0.8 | 10.9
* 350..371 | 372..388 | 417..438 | -1.1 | 10.9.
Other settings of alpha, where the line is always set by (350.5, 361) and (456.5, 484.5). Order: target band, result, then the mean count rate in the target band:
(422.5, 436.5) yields 0.02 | 11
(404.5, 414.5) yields 0.05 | 10.6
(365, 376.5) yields -0.05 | 11.2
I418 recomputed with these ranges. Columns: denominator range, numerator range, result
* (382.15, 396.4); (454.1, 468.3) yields 0.89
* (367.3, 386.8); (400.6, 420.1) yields 0.94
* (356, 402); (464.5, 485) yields 1.10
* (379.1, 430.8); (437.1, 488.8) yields 1.03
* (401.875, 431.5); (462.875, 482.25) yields 1.09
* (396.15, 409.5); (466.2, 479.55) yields 1.13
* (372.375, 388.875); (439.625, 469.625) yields 0.89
